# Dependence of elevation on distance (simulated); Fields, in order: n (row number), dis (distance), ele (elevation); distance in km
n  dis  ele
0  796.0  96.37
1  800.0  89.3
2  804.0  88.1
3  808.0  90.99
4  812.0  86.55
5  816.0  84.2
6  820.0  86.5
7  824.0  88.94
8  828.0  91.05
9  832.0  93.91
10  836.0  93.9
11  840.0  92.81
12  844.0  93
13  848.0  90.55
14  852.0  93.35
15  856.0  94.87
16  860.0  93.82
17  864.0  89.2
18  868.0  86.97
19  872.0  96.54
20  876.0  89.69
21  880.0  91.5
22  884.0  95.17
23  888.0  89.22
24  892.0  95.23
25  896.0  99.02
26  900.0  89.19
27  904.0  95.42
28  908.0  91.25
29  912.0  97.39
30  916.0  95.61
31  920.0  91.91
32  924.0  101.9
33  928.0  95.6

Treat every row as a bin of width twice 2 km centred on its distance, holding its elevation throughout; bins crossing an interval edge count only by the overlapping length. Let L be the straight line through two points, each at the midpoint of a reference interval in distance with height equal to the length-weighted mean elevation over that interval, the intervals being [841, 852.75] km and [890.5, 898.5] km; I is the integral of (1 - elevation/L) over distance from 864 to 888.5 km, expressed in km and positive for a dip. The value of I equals 0.9 km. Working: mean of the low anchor 92.2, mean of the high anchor 96.7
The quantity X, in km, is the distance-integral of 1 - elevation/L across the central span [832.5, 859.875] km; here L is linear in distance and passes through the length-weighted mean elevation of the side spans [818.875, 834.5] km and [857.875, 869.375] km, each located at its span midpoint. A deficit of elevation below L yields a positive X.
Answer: -0.9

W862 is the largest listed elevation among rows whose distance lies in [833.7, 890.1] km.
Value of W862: 96.54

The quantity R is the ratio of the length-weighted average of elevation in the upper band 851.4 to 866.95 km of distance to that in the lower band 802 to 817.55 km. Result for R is 1.06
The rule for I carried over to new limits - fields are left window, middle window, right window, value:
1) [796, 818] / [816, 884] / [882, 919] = -0.3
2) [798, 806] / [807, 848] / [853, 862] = 0.5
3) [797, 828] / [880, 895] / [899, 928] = 0.0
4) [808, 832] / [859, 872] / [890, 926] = 0.2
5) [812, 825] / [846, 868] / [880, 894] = -0.4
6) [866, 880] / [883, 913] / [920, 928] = 0.2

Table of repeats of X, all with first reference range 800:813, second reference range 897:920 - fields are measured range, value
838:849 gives -0.20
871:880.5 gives -0.01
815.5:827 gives 0.30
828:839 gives -0.38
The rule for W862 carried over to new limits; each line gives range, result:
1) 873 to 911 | 99.02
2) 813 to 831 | 91.05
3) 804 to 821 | 90.99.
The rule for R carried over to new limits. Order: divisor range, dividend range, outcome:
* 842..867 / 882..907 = 1.02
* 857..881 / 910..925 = 1.05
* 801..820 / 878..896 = 1.07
